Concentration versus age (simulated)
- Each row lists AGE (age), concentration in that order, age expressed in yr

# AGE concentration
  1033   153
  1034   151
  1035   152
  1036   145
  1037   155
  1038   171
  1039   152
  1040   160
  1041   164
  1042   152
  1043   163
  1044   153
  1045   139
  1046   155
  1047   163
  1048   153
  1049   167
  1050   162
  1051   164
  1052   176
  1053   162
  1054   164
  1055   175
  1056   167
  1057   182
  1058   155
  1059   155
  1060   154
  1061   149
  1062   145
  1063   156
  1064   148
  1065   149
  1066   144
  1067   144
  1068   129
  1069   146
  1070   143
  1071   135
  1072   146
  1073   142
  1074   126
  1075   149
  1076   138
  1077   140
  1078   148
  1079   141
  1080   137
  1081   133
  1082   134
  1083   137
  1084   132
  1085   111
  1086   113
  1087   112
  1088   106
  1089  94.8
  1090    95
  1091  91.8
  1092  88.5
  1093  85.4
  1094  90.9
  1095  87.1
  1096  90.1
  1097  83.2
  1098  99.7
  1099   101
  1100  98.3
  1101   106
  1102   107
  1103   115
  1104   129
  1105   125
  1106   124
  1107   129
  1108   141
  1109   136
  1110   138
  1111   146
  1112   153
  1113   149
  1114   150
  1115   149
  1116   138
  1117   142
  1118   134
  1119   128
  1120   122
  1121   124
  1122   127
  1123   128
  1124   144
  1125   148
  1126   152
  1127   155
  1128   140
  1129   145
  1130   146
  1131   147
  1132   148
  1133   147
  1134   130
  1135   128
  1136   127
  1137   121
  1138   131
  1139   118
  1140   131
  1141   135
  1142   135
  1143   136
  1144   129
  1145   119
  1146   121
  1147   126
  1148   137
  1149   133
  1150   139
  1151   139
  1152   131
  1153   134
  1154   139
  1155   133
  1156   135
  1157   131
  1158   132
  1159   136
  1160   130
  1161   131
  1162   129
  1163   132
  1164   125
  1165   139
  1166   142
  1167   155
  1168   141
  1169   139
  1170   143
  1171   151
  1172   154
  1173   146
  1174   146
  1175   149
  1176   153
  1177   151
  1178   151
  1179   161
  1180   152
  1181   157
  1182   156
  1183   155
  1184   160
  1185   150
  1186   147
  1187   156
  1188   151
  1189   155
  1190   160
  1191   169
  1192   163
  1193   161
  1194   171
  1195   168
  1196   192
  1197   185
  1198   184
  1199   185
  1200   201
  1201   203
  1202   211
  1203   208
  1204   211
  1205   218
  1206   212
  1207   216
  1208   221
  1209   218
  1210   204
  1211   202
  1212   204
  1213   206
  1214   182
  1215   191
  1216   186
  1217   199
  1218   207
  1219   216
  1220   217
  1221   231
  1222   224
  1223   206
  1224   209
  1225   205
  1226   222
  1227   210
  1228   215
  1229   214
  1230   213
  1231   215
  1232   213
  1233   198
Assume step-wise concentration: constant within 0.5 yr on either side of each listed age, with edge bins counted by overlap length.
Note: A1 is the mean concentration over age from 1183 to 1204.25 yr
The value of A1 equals 175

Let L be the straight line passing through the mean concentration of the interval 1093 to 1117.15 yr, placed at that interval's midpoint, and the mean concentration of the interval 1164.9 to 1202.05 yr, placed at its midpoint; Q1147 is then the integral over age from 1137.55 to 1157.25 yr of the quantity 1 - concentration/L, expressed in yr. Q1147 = 1.5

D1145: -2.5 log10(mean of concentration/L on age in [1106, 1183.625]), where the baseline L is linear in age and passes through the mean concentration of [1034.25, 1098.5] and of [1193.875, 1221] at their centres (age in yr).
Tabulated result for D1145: 0.241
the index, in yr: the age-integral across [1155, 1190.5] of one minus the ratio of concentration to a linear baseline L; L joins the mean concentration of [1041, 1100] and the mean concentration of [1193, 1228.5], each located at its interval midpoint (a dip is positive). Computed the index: 7.6 yr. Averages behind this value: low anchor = 136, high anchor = 203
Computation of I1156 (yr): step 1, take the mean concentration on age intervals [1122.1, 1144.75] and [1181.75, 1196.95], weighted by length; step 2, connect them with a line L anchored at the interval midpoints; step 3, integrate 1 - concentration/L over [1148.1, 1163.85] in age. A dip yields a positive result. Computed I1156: 1.43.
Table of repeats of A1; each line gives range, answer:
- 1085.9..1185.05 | 132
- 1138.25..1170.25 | 134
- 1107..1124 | 138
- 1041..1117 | 135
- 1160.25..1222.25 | 174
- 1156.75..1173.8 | 139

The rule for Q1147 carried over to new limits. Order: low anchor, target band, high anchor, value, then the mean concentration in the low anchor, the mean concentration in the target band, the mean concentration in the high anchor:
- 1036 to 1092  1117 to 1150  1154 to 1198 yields 3.05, 145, 134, 150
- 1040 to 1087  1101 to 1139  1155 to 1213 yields 5.01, 148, 136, 165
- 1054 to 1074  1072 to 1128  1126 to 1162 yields 7.13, 150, 125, 134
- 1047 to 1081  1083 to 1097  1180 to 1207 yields 4.99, 151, 101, 177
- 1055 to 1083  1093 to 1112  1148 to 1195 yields 4.18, 146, 114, 146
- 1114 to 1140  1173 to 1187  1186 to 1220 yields 1.76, 137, 153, 191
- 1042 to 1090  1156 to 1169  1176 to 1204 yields 2.27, 145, 135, 169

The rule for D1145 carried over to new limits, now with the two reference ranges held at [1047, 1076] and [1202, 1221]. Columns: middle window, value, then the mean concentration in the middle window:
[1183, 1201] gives 0.19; 169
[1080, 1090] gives 0.33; 119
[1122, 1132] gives 0.22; 144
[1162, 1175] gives 0.32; 142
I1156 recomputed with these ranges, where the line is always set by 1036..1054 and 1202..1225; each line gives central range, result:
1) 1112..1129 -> 3.9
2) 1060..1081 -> 3.0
